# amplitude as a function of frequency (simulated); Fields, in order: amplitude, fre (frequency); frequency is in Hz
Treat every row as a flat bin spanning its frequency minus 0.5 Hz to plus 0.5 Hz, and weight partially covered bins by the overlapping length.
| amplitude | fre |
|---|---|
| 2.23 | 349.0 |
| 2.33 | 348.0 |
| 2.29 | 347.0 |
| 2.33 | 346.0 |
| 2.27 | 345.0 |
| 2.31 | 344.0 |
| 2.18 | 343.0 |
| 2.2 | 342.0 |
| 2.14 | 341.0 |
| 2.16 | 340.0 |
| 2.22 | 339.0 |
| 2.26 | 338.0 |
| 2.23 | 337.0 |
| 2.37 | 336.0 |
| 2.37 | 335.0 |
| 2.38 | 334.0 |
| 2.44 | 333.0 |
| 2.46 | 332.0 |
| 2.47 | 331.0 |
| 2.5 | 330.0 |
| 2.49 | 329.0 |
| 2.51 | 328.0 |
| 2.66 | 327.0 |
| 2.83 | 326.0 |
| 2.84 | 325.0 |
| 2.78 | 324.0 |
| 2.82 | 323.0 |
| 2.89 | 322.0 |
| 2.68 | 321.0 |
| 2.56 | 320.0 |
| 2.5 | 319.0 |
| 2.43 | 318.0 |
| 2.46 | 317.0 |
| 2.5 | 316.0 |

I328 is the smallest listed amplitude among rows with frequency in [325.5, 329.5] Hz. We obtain 2.49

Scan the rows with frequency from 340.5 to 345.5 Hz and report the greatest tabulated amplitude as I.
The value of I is 2.31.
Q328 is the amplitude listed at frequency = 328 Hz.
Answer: 2.51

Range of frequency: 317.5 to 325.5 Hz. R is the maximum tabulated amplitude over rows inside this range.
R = 2.89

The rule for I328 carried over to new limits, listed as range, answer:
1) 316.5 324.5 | 2.43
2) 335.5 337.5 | 2.23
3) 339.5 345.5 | 2.14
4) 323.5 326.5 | 2.78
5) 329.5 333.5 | 2.44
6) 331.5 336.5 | 2.37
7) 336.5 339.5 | 2.22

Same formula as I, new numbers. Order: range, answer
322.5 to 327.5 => 2.84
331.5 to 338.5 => 2.46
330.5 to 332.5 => 2.47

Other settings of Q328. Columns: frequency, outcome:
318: 2.43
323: 2.82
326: 2.83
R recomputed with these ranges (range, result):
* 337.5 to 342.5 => 2.26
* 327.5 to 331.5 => 2.51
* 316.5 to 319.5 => 2.5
